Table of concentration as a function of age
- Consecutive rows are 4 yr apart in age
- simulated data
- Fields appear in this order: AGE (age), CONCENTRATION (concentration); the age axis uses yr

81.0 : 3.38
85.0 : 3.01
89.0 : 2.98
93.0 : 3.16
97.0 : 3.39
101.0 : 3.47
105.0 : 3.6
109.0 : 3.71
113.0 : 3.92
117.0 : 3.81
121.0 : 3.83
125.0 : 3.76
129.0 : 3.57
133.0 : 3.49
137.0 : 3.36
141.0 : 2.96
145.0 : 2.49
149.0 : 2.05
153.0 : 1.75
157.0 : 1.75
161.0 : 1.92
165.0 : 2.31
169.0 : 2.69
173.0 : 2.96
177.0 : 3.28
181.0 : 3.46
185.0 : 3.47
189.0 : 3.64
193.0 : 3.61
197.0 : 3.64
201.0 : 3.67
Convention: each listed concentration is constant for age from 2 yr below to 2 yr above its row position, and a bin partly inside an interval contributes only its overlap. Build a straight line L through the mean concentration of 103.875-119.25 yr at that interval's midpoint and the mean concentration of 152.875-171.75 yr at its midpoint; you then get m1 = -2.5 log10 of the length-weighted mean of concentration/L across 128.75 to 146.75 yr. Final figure -0.07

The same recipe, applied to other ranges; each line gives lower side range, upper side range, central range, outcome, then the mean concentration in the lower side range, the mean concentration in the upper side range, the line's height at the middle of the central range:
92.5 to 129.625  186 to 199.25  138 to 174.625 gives 0.48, 3.64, 3.62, 3.63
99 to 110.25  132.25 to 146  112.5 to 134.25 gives -0.13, 3.59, 3.08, 3.31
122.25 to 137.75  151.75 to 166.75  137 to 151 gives 0.08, 3.57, 1.94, 2.79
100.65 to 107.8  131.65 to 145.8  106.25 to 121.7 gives -0.11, 3.57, 3.11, 3.44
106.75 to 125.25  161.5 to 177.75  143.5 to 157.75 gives 0.47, 3.81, 2.69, 3.09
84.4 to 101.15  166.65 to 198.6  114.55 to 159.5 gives 0.09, 3.19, 3.33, 3.26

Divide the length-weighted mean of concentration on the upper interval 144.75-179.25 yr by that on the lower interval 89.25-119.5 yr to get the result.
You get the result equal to 0.66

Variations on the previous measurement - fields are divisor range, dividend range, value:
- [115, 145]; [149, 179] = 0.68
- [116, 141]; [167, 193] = 0.92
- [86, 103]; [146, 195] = 0.85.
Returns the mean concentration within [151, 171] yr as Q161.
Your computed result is 2.08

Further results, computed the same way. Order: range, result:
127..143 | 3.35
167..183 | 3.1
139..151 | 2.5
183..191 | 3.56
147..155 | 1.9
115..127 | 3.8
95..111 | 3.54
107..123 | 3.82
